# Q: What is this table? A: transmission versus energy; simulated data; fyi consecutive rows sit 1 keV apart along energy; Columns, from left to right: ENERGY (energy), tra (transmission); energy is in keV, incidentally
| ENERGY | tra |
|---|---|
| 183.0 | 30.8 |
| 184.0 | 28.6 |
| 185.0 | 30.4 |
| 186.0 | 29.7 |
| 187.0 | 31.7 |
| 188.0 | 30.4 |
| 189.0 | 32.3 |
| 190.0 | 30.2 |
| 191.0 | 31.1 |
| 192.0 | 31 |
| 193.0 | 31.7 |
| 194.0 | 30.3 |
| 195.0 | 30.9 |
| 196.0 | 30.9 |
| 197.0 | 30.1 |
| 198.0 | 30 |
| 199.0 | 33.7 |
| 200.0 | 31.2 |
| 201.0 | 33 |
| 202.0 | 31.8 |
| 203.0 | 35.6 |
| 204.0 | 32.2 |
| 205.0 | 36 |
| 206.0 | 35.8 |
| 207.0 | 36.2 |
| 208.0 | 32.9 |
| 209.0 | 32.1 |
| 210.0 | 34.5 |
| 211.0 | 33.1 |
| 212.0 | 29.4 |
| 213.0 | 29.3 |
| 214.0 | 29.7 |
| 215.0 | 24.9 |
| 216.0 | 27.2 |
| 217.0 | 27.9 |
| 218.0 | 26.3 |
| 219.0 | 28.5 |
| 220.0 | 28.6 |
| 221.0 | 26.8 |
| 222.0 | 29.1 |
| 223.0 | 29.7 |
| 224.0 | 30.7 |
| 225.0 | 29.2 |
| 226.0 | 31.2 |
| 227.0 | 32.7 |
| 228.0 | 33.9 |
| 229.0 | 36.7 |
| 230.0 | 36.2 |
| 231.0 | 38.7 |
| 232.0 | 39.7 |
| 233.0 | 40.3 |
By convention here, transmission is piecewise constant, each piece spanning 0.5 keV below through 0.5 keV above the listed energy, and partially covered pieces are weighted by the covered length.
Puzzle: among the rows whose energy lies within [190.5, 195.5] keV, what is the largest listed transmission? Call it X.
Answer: 31.7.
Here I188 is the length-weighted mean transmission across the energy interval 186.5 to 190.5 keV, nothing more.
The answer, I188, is 31.1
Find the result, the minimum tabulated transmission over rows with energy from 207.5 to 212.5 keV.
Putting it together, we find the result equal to 29.4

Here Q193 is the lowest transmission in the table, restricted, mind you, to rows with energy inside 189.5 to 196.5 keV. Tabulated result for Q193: 30.2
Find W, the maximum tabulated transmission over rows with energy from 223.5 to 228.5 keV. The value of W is 33.9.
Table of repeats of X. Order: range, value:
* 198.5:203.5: 35.6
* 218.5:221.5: 28.6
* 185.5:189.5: 32.3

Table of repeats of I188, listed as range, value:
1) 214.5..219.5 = 27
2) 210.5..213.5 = 30.6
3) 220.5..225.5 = 29.1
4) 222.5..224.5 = 30.2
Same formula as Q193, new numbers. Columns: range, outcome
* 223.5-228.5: 29.2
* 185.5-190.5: 29.7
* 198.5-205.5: 31.2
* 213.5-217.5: 24.9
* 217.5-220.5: 26.3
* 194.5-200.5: 30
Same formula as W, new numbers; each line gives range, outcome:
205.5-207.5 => 36.2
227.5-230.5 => 36.7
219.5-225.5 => 30.7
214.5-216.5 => 27.2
